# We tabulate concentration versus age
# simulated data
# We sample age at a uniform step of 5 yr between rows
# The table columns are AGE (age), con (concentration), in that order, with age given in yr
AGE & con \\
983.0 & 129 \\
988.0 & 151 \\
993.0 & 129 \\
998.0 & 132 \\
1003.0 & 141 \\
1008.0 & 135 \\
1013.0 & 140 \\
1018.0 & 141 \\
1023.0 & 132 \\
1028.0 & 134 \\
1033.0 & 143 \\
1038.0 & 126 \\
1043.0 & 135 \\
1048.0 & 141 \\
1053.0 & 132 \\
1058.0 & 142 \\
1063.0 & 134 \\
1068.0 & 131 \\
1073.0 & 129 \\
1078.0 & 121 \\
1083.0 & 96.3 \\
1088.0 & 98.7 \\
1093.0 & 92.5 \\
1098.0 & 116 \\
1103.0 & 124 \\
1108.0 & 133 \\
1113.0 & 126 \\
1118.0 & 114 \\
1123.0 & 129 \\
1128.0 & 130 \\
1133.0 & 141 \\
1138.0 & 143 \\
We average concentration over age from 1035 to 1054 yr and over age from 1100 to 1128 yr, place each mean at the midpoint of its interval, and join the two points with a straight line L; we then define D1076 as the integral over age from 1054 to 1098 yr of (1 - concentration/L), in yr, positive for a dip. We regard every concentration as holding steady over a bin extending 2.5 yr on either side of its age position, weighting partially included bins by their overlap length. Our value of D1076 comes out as 4.0 yr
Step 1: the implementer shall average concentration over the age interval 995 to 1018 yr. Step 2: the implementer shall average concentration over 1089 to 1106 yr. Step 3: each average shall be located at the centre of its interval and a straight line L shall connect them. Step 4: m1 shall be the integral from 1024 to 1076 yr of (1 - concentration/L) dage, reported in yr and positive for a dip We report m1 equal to -4.3 yr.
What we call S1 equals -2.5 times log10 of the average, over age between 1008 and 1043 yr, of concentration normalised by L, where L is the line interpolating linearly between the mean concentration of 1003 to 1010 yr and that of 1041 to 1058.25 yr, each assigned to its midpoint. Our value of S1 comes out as 0.01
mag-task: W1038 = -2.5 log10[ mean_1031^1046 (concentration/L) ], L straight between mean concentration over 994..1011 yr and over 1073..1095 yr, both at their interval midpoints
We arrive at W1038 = -0.10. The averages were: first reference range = 136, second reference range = 105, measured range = 135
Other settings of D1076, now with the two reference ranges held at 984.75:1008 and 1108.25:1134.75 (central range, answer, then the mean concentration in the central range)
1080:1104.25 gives 4.73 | 105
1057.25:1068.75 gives -0.25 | 135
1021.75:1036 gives -0.13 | 136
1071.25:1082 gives 0.88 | 121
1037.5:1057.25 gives -0.19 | 135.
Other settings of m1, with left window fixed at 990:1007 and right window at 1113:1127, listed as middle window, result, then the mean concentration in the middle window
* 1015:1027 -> -0.35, 136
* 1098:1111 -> -0.14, 126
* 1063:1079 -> -0.11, 129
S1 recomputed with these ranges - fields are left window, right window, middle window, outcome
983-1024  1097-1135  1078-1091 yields 0.264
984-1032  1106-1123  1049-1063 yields -0.043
